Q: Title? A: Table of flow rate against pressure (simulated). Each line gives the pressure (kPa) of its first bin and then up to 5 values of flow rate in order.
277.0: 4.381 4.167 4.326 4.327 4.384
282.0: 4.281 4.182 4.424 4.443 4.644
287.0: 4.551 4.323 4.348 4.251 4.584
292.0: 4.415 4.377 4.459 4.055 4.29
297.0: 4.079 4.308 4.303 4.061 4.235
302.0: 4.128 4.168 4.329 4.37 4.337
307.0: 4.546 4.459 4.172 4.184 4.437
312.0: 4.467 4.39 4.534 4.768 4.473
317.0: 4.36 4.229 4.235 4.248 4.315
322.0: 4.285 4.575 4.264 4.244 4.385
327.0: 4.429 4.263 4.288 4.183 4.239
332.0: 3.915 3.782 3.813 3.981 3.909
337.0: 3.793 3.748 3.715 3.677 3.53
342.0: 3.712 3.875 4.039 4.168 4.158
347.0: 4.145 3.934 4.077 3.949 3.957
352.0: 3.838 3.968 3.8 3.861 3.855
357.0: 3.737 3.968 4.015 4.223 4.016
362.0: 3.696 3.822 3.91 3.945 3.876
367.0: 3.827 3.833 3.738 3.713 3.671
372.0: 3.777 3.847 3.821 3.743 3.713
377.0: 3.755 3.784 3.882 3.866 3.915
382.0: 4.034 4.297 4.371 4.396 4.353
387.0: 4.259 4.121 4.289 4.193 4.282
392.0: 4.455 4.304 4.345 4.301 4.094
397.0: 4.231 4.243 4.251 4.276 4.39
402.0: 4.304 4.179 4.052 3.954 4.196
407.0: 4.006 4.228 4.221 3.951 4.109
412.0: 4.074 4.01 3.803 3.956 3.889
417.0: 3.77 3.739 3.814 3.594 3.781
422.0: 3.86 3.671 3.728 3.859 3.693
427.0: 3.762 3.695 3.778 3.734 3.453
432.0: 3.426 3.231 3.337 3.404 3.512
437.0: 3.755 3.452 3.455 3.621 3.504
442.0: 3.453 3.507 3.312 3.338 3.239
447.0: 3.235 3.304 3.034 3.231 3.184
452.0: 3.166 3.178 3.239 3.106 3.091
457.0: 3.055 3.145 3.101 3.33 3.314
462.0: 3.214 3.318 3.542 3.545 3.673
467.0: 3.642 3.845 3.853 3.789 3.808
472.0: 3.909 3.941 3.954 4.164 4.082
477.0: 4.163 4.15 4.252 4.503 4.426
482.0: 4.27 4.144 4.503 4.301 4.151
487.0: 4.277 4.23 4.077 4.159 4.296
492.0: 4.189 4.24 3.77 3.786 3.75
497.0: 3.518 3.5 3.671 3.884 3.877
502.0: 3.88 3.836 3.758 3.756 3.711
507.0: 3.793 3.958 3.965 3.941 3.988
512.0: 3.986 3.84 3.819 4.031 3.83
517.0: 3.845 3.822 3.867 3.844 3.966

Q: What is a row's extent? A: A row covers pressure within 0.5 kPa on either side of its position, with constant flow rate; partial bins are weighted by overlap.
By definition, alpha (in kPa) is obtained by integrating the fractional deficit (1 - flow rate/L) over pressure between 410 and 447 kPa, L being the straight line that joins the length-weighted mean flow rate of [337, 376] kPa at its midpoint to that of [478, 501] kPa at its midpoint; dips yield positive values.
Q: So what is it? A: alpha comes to 3.1 kPa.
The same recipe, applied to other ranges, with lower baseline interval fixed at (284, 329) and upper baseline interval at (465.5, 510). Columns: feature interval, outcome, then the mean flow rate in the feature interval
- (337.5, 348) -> 1.0 kPa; 3.88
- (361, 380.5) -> 1.9 kPa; 3.81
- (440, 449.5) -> 1.7 kPa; 3.34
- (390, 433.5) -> 1.8 kPa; 3.97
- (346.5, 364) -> 1.3 kPa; 3.93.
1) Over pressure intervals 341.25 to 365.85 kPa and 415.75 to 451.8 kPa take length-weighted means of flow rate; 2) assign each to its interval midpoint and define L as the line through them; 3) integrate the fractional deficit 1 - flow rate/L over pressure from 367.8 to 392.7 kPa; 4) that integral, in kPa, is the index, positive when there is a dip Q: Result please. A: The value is -1.4 kPa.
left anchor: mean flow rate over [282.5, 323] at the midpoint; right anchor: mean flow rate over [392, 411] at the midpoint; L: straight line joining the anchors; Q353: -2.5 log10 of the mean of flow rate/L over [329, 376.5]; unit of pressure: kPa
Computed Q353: 0.103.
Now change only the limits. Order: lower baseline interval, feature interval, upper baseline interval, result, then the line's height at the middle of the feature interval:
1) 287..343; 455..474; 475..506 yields 0.161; 4.07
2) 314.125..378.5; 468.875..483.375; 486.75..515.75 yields -0.048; 3.92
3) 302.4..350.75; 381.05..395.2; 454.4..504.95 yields -0.062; 4.03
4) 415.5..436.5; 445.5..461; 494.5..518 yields 0.168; 3.71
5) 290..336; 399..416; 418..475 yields -0.103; 3.73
